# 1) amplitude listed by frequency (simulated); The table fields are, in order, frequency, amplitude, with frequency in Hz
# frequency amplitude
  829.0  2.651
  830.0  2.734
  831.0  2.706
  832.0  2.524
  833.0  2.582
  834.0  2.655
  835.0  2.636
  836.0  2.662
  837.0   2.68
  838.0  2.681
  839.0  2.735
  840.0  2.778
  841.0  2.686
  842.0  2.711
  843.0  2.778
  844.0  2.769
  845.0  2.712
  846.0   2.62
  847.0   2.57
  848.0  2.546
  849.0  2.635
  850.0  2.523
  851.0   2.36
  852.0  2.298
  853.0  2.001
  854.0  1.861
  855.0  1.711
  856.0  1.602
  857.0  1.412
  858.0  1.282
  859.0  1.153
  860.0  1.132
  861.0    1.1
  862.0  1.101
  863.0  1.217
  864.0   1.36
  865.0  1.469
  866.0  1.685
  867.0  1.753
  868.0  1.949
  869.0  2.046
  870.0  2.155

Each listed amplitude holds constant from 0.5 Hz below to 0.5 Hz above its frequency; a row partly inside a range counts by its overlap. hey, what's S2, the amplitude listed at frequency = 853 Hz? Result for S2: 2.001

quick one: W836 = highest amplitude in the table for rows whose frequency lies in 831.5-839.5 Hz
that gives 2.735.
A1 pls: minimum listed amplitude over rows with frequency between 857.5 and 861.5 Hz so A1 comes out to 1.1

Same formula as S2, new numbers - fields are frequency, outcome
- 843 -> 2.778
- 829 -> 2.651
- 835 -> 2.636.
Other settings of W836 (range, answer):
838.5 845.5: 2.778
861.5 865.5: 1.469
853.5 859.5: 1.861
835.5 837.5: 2.68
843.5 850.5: 2.769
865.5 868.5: 1.949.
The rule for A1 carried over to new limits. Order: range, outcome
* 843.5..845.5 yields 2.712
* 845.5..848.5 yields 2.546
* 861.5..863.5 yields 1.101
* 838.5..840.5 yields 2.735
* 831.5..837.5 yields 2.524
